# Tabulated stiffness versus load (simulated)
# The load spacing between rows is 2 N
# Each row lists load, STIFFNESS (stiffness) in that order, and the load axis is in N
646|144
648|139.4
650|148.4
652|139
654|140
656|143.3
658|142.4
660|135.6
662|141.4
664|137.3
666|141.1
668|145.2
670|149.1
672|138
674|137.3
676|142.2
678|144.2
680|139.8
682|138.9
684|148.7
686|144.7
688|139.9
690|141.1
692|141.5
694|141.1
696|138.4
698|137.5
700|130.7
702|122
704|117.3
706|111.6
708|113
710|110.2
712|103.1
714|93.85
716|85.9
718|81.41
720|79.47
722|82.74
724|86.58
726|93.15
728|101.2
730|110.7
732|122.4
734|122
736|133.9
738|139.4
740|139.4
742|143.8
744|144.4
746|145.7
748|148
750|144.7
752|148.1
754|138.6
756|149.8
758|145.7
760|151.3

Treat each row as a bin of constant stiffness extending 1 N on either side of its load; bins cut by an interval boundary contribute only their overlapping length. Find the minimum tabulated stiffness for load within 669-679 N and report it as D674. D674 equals 137.3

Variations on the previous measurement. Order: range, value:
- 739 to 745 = 139.4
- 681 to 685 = 138.9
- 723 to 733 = 86.58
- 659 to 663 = 135.6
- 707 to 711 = 110.2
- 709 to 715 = 93.85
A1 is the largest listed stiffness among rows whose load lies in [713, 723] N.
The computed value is 93.85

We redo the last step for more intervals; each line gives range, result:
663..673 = 149.1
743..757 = 149.8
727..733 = 122.4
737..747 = 145.7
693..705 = 141.1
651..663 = 143.3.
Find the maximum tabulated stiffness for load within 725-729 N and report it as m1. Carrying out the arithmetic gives 101.2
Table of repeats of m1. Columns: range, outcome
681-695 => 148.7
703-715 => 117.3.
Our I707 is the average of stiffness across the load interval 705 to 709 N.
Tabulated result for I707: 112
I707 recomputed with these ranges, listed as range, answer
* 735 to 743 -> 139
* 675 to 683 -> 141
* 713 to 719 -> 87.1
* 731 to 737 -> 126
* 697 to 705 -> 127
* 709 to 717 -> 98.3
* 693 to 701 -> 137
